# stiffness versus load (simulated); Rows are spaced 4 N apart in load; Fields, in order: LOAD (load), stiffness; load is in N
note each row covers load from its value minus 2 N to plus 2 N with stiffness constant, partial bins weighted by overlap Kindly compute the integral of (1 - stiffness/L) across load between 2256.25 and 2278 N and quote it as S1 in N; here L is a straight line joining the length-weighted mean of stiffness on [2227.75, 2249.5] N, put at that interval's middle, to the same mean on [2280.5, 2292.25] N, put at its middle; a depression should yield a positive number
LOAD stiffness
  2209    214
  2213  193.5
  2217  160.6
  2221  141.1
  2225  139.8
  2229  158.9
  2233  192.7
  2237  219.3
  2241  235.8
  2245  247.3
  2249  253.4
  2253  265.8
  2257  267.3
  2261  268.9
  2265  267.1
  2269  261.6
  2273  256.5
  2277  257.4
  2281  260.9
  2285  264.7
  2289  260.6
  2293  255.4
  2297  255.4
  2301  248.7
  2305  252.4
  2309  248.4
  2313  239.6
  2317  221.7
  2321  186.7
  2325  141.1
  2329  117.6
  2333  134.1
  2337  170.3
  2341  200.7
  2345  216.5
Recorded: -1.8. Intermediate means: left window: 217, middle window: 263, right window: 262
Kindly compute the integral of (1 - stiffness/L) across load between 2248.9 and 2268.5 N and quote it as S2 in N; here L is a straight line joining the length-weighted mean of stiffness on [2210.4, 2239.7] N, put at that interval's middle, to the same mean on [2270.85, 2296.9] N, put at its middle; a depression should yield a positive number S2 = -3.8 N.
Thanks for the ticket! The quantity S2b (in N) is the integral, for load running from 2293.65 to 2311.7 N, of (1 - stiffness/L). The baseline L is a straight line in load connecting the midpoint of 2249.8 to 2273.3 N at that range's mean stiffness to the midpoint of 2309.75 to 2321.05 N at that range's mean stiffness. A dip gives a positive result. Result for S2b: -1.3 N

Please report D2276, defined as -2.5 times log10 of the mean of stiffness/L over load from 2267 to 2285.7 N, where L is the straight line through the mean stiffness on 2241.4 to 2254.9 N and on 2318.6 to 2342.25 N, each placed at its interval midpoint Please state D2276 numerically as -0.18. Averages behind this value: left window 253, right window 158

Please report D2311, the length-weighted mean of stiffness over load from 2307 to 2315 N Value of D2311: 244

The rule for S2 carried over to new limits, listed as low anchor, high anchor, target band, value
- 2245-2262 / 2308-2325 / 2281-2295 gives -1.51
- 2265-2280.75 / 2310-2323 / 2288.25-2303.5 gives -1.05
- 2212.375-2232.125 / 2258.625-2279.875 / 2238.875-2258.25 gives -3.28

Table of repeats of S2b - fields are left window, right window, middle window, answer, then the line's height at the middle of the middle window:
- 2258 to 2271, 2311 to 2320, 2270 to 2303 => -1.2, 249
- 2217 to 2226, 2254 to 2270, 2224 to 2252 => -2.2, 194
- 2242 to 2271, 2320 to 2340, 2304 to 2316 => -4.2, 181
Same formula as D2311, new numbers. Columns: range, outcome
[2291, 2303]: 253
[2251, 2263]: 267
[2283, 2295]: 260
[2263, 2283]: 261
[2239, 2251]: 246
